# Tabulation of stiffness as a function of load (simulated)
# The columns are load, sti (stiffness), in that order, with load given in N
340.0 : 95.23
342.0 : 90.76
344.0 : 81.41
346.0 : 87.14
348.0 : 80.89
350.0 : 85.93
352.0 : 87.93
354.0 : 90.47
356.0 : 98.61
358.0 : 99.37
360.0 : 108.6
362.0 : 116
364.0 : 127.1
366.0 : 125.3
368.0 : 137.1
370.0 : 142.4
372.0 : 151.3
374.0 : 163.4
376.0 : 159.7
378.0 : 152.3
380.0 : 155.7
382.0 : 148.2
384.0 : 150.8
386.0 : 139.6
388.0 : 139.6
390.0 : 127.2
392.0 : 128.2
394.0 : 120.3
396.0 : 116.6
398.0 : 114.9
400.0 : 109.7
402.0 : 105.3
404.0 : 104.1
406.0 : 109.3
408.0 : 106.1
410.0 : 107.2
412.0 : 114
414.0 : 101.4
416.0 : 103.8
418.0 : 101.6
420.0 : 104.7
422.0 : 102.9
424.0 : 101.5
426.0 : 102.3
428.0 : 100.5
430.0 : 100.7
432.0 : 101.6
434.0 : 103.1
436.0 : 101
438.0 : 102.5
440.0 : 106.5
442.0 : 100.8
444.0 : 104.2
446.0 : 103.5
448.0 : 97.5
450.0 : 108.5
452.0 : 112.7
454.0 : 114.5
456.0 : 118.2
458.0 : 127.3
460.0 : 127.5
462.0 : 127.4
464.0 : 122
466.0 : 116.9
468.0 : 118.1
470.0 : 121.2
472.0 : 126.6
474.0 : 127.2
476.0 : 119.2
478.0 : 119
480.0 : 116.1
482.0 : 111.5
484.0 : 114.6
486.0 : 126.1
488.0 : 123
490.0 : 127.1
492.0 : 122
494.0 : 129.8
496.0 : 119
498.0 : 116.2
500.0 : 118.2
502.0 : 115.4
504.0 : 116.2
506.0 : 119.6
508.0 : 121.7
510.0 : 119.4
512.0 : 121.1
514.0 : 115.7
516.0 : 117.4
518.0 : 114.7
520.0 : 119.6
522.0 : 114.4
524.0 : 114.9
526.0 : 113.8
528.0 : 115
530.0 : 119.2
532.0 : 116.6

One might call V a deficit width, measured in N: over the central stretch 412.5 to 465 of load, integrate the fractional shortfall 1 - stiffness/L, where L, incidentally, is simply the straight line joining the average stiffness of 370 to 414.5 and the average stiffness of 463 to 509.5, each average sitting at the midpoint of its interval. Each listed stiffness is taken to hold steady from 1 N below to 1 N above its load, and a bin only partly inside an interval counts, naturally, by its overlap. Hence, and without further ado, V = 7.1 N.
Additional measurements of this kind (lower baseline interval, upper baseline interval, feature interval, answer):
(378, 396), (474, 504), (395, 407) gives 2.3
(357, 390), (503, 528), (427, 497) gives 5.7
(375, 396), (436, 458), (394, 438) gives 6.6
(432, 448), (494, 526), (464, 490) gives -2.3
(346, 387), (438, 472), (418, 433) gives 2.0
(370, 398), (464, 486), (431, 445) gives 2.8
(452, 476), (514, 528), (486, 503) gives -0.4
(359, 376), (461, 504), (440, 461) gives 2.3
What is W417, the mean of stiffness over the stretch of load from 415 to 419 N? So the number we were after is 103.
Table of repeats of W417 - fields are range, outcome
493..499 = 122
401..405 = 105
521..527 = 114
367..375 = 149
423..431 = 101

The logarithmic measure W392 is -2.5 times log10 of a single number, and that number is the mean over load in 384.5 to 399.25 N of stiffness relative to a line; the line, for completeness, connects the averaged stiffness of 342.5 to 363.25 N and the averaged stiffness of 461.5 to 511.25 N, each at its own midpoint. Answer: -0.24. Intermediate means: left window 94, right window 120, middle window 127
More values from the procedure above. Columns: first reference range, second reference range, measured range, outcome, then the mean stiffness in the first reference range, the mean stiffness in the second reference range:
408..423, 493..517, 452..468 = -0.08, 105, 119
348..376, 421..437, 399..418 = 0.00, 118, 102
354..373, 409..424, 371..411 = -0.15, 121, 105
